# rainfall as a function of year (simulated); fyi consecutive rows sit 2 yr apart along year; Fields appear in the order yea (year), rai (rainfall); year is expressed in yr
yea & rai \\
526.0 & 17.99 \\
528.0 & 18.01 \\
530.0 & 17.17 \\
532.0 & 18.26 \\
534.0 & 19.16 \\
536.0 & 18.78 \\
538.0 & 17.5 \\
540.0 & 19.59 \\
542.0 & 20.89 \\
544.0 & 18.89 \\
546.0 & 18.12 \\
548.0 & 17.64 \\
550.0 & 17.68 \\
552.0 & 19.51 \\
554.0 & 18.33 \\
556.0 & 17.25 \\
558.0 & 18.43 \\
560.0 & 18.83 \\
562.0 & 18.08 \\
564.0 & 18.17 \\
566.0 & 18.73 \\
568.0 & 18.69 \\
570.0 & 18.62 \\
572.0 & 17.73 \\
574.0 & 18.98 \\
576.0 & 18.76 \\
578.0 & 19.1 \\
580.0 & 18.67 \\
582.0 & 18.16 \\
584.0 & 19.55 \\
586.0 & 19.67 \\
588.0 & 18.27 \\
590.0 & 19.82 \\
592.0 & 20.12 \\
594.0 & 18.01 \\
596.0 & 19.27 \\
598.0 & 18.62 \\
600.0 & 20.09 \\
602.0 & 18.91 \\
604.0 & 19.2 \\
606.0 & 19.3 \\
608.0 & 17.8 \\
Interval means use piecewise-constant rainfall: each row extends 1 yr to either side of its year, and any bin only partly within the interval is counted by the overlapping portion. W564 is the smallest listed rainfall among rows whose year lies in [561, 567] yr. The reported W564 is 18.08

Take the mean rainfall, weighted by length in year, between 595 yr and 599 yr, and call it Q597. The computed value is 18.9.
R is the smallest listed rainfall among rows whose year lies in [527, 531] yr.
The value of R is 17.17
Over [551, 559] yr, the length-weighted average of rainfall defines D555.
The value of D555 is 18.4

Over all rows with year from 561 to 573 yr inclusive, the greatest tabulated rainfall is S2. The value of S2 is 18.73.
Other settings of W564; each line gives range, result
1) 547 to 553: 17.64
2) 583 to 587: 19.55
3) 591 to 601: 18.01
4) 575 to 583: 18.16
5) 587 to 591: 18.27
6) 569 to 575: 17.73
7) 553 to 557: 17.25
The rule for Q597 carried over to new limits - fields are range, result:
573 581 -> 18.9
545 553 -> 18.2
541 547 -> 19.3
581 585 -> 18.9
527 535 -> 18.2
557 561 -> 18.6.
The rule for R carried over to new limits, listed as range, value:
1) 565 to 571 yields 18.62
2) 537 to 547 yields 17.5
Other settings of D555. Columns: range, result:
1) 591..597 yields 19.1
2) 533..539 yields 18.5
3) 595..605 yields 19.2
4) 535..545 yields 19.1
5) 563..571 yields 18.6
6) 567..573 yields 18.3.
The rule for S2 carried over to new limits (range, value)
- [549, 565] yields 19.51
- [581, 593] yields 20.12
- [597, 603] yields 20.09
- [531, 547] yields 20.89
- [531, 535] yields 19.16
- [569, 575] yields 18.98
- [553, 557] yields 18.33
